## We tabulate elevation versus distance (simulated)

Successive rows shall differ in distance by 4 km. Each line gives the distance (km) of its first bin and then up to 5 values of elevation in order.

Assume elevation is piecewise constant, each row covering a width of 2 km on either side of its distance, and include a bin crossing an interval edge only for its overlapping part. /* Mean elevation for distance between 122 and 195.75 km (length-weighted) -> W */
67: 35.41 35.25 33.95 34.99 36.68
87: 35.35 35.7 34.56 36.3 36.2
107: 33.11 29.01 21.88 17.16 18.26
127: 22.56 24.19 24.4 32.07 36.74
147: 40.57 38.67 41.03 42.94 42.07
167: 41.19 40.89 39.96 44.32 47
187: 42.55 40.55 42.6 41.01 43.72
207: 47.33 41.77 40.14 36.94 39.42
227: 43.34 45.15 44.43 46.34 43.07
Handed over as 37.1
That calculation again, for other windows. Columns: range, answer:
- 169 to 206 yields 42.6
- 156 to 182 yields 42.1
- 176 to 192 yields 43.6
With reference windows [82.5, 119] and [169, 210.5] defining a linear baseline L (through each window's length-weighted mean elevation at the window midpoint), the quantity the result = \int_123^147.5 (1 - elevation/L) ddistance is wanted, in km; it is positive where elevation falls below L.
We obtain 5.40 km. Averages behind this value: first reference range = 32.2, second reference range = 42.9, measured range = 28.5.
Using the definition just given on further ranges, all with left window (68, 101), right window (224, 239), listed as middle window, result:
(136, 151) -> 1.16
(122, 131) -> 3.90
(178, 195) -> -0.79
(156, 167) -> -0.58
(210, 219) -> 0.68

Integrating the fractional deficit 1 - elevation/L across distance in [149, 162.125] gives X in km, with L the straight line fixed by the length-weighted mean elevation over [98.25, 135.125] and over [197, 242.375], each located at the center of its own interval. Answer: -3.49 km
